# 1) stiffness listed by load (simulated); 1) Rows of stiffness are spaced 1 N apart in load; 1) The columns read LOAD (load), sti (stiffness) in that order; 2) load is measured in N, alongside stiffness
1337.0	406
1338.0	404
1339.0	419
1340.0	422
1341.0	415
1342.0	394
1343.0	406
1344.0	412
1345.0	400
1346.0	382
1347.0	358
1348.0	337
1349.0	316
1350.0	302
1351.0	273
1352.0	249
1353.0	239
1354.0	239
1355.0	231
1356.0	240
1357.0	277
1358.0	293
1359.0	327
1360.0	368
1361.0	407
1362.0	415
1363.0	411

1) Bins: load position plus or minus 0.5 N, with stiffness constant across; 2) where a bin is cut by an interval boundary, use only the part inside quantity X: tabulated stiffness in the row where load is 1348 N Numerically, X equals 337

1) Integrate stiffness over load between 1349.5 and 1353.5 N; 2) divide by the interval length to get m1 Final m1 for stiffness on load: 266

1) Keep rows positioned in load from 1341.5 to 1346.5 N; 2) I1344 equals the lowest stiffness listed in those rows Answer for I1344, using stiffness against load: 382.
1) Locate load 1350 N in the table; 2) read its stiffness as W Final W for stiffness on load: 302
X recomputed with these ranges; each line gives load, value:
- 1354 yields 239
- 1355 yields 231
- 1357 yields 277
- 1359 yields 327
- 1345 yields 400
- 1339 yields 419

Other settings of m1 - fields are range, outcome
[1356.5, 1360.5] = 316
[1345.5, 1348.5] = 359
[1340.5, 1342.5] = 404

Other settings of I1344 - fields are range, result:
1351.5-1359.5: 231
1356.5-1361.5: 277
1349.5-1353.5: 239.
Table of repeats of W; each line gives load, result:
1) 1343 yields 406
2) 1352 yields 249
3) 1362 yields 415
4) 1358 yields 293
